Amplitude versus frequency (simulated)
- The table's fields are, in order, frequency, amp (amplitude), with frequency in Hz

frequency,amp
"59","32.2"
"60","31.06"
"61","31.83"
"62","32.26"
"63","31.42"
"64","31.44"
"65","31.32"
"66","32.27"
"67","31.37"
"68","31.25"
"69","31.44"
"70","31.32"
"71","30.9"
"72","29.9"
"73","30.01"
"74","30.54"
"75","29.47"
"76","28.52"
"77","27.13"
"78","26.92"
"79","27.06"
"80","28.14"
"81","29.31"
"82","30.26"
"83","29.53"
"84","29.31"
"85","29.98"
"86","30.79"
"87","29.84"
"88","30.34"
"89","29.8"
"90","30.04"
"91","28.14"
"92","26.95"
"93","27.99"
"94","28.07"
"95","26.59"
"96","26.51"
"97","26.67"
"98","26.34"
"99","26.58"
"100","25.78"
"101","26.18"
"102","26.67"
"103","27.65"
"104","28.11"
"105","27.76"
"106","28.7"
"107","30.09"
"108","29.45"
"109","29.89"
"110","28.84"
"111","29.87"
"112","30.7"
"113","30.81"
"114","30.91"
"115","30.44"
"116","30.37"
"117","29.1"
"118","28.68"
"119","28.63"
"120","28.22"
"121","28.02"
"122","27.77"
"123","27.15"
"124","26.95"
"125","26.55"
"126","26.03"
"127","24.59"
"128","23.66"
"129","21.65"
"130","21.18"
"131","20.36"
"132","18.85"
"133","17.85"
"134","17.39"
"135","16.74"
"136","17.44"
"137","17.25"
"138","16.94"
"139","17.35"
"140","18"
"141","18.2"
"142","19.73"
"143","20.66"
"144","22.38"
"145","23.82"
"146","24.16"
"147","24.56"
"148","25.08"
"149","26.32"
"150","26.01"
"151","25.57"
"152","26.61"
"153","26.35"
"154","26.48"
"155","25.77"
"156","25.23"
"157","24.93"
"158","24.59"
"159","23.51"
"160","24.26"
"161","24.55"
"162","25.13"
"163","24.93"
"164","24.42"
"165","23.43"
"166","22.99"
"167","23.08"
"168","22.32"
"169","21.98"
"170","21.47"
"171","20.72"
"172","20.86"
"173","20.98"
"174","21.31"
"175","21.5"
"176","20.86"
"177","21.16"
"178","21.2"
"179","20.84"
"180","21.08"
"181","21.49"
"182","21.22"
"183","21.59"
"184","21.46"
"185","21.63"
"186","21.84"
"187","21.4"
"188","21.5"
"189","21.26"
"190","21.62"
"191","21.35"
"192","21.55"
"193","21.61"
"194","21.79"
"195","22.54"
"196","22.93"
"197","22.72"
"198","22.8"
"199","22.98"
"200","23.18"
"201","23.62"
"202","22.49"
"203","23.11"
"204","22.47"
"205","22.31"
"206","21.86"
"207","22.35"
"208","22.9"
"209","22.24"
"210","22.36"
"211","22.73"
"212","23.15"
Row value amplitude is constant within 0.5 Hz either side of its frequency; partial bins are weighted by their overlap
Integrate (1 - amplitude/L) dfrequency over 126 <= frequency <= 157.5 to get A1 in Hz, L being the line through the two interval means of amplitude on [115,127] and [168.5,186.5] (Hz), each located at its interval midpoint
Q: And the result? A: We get 4.1 Hz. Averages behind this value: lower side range 27.9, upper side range 21.3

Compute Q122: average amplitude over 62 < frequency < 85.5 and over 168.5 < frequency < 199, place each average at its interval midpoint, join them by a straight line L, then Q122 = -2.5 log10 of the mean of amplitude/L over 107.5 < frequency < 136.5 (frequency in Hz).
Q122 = 0.02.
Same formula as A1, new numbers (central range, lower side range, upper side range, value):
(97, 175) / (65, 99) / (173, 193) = 1.3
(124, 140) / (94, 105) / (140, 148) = 2.0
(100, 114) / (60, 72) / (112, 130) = -0.1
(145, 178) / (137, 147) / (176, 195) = -4.8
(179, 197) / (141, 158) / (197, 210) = 1.2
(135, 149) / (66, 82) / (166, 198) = 2.3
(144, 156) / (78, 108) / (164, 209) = -0.5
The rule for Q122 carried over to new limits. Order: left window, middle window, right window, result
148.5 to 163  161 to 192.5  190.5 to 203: 0.094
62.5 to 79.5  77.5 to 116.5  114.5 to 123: 0.028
